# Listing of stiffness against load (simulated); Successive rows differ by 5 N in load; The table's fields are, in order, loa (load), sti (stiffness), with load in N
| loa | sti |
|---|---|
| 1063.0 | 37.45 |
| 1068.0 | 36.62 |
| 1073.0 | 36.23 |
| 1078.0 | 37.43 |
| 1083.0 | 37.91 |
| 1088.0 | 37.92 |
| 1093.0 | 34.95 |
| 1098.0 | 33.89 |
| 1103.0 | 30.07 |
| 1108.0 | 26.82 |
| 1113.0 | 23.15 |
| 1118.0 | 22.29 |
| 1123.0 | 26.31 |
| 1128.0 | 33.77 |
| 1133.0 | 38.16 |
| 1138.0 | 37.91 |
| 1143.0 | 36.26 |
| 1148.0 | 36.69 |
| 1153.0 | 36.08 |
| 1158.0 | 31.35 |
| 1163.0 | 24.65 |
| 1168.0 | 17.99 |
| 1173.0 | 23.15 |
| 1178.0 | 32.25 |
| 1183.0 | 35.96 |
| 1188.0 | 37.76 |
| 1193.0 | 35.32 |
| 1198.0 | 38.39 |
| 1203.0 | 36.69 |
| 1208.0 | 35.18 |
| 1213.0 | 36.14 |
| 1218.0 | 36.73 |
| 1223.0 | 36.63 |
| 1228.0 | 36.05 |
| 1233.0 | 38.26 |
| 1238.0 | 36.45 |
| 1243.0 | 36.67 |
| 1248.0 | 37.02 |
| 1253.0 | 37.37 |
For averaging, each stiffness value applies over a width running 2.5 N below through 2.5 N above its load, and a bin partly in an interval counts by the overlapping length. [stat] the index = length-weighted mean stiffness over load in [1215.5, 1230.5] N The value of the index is 36.5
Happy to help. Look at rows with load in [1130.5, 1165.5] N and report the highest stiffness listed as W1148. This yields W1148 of 38.16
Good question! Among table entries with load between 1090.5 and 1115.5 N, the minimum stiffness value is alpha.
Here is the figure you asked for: 23.15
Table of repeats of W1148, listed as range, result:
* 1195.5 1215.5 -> 38.39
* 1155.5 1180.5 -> 32.25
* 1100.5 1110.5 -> 30.07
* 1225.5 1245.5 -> 38.26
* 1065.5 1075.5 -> 36.62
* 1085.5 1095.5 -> 37.92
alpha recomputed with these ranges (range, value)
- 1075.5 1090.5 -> 37.43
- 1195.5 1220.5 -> 35.18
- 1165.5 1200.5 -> 17.99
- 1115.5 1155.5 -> 22.29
